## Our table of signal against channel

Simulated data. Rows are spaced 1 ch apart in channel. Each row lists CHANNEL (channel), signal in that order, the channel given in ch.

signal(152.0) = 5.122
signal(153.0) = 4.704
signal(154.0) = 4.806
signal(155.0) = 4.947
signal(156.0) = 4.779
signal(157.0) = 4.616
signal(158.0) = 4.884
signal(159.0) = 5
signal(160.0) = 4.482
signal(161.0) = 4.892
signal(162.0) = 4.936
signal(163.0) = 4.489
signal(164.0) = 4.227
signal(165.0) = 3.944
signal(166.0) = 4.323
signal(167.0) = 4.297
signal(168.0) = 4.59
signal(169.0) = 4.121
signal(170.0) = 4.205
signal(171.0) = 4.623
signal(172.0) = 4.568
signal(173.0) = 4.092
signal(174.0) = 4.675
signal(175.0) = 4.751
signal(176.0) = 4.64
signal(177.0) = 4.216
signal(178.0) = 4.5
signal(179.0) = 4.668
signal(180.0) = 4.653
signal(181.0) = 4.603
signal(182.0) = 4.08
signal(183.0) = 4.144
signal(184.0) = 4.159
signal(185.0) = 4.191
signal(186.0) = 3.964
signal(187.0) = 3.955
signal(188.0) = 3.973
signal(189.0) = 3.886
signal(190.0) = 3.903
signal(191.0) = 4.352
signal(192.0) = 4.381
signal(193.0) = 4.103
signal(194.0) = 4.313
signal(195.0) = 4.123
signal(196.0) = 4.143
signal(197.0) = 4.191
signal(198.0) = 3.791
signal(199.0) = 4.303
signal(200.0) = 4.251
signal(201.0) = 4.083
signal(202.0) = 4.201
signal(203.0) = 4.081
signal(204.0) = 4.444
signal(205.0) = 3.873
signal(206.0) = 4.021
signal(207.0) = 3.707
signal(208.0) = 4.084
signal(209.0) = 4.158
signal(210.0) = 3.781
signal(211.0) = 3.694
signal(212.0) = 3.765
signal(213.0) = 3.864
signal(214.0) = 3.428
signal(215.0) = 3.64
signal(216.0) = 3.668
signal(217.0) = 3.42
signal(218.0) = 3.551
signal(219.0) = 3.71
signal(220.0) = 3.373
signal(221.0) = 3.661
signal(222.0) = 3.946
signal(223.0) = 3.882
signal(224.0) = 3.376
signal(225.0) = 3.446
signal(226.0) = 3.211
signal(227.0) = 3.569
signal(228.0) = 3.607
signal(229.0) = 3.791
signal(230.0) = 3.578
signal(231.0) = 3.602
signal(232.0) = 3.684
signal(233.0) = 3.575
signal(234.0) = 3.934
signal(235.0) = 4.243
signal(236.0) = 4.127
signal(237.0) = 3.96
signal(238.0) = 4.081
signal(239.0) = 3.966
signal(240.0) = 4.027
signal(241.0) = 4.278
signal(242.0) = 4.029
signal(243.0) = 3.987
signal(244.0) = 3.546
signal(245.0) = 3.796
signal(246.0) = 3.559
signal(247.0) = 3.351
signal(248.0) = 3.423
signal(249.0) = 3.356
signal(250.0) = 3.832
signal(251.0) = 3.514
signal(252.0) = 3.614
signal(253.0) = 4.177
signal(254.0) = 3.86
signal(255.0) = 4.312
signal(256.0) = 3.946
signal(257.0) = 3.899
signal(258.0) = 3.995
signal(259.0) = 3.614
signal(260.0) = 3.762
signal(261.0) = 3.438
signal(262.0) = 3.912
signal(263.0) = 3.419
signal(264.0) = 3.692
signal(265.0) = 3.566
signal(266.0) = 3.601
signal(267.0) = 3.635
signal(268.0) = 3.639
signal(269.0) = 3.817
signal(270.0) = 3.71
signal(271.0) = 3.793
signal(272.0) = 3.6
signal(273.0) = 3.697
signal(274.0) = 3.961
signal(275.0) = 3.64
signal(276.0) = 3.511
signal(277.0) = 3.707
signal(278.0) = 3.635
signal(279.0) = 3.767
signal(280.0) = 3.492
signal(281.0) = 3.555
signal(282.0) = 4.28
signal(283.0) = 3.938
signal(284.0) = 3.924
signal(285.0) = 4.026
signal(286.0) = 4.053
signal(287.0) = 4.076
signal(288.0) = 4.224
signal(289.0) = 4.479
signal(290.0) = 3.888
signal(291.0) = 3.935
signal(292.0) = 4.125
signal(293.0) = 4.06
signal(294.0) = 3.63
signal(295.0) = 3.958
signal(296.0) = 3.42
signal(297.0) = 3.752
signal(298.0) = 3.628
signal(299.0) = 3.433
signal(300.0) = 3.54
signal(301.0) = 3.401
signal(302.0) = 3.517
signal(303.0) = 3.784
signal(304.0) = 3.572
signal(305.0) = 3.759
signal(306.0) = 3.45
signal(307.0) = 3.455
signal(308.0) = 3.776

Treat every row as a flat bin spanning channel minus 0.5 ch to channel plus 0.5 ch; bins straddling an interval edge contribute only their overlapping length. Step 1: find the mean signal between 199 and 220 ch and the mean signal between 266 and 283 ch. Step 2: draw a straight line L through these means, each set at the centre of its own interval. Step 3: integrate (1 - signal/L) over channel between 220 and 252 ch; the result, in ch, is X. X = 0.6 ch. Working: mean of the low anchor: 3.87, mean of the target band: 3.73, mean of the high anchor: 3.72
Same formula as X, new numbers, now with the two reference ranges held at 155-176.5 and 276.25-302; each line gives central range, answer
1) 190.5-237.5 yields 4.4 ch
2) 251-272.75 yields 1.3 ch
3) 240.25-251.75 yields 1.1 ch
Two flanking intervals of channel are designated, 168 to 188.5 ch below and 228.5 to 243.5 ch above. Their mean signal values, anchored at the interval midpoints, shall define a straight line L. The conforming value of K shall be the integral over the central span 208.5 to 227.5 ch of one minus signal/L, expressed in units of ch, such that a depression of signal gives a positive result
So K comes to 1.95 ch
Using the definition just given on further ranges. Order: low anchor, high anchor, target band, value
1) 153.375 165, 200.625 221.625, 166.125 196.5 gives 0.2 ch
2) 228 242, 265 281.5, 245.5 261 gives 0.2 ch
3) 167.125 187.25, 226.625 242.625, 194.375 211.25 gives 0.4 ch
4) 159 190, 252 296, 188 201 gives 0.4 ch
